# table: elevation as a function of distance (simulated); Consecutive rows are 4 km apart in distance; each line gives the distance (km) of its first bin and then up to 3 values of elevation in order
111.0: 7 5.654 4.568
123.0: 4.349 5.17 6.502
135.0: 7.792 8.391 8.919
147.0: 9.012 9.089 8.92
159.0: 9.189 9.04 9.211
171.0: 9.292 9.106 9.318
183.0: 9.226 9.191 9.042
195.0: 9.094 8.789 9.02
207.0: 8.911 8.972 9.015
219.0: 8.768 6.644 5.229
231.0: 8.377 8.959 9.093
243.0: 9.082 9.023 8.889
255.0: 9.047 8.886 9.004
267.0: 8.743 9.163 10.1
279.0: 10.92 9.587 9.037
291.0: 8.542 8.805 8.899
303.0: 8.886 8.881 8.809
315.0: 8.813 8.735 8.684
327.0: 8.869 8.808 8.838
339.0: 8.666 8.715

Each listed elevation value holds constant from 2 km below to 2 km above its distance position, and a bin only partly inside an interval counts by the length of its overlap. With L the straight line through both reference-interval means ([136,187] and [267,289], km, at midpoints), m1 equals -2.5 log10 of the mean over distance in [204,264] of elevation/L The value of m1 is 0.11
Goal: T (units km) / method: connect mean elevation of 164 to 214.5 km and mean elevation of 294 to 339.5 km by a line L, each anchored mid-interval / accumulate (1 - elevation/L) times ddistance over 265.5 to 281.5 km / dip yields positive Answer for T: -1.5 km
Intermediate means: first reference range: 9.09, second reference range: 8.81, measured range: 9.76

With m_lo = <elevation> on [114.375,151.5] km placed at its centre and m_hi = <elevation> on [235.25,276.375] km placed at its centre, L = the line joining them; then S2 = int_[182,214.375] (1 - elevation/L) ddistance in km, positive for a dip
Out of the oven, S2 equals -3.9 km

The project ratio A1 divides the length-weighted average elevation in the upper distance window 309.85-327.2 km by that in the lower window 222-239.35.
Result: 1.16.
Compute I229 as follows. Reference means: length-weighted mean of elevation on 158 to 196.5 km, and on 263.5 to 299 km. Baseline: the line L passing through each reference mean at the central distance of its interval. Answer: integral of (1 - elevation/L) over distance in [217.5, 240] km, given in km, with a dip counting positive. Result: 3.6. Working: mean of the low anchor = 9.17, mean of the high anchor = 9.32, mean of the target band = 7.77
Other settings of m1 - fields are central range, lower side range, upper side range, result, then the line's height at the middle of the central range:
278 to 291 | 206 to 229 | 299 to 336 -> -0.127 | 8.51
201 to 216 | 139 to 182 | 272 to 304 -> 0.025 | 9.18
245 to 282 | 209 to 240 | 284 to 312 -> -0.098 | 8.51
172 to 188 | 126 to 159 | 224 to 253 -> -0.126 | 8.21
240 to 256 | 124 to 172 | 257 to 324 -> -0.020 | 8.85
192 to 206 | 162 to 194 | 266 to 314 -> 0.026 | 9.18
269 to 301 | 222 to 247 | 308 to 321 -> -0.106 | 8.51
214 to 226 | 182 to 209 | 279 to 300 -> 0.159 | 9.07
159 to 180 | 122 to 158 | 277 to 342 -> -0.160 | 7.93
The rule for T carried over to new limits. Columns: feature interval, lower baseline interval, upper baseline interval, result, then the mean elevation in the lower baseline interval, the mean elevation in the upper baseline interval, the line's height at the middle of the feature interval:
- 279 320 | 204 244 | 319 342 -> -1.8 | 8.3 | 8.77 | 8.63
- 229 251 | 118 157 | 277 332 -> -1.4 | 7.34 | 9.02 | 8.37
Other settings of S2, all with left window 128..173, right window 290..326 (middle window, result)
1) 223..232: 2.2 km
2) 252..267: -0.4 km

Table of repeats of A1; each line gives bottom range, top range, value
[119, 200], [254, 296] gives 1.11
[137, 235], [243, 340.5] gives 1.03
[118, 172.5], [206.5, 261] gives 1.08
